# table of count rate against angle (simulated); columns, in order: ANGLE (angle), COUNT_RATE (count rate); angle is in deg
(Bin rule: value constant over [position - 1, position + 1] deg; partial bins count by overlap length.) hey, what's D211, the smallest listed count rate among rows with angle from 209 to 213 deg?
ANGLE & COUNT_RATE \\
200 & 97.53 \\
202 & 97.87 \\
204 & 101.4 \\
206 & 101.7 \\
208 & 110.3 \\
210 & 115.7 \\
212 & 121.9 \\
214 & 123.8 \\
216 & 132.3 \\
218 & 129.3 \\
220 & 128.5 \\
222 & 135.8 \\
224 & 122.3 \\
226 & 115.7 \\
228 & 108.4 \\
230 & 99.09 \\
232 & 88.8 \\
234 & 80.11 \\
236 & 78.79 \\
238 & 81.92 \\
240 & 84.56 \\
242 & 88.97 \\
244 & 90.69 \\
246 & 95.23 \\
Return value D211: 115.7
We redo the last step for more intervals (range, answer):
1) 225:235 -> 80.11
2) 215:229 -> 108.4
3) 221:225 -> 122.3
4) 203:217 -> 101.4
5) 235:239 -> 78.79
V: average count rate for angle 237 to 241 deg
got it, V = 83.2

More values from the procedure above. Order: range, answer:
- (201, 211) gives 105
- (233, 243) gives 82.9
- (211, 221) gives 127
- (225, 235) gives 98.4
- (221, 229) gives 121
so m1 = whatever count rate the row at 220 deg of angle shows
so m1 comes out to 128.5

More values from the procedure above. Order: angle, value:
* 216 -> 132.3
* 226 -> 115.7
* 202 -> 97.87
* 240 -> 84.56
